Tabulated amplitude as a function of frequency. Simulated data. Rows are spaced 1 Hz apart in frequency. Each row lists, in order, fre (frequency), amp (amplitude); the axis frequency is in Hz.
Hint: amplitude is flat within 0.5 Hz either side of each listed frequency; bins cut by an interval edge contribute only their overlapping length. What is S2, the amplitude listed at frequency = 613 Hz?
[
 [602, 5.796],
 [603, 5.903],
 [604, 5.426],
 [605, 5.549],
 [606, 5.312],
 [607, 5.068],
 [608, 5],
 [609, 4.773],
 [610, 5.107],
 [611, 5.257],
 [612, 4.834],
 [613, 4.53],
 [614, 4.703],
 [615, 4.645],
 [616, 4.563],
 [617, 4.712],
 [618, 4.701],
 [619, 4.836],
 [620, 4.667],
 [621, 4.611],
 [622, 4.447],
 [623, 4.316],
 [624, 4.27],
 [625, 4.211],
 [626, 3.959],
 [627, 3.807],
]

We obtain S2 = 4.53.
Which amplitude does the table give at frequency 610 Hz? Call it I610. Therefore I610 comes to 5.107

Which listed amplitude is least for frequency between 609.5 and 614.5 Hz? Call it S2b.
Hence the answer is 4.53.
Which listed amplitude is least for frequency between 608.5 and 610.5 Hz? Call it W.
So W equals 4.773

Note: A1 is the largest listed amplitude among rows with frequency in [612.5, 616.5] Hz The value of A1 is 4.703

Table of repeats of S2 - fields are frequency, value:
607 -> 5.068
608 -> 5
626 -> 3.959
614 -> 4.703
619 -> 4.836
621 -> 4.611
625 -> 4.211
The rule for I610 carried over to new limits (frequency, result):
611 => 5.257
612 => 4.834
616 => 4.563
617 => 4.712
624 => 4.27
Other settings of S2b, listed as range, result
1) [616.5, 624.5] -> 4.27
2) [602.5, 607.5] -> 5.068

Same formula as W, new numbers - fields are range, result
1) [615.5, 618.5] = 4.563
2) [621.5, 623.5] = 4.316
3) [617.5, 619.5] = 4.701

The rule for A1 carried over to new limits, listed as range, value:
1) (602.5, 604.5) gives 5.903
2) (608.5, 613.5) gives 5.257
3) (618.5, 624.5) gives 4.836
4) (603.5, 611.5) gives 5.549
